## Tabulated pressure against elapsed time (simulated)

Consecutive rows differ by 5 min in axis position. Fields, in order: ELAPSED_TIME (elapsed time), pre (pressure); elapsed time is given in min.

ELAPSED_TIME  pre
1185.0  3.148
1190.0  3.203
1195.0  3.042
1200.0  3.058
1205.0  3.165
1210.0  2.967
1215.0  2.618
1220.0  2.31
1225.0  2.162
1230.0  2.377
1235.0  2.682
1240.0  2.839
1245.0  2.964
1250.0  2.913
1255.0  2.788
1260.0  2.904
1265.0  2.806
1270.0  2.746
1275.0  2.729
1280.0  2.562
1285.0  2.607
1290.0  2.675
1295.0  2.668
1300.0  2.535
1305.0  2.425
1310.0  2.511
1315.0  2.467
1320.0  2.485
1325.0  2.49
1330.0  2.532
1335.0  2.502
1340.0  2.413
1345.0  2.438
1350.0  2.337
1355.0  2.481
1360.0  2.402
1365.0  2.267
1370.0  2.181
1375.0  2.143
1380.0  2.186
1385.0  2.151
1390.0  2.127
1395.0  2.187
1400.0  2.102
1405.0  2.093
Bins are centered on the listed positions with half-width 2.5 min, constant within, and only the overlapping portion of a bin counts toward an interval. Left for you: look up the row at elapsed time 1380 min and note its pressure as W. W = 2.186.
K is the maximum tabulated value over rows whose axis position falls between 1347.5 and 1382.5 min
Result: 2.481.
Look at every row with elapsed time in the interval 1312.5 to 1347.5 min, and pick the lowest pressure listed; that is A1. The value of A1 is 2.413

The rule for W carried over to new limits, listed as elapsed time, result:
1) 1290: 2.675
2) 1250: 2.913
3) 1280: 2.562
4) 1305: 2.425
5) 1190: 3.203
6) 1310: 2.511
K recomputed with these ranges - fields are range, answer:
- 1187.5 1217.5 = 3.203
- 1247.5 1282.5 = 2.913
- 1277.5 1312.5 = 2.675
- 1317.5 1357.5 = 2.532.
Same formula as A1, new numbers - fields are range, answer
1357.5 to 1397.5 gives 2.127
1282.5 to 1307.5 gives 2.425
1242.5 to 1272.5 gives 2.746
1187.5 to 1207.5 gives 3.042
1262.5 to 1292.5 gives 2.562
